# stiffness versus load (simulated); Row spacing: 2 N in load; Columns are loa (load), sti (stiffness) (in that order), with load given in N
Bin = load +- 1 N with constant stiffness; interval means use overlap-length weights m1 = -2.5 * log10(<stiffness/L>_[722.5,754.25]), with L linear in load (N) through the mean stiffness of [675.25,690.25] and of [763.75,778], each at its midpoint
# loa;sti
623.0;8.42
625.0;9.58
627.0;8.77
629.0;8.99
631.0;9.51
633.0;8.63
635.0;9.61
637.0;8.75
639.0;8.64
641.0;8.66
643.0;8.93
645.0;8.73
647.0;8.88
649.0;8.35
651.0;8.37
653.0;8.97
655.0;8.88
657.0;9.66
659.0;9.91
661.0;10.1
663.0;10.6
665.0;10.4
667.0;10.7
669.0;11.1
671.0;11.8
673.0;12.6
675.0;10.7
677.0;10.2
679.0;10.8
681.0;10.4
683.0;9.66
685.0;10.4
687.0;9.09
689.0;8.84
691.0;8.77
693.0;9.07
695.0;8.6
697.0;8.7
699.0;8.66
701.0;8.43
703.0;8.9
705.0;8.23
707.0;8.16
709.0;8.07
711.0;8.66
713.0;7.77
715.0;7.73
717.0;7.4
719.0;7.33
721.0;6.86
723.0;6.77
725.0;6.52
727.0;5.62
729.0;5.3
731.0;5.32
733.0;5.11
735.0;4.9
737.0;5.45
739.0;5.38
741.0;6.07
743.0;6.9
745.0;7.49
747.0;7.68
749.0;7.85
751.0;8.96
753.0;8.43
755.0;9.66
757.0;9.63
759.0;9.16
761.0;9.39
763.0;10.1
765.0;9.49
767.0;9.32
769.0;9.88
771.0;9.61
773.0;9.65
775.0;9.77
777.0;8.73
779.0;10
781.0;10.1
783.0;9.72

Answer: 0.43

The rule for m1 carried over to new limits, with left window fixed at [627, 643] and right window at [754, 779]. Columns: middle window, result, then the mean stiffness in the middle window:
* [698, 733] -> 0.26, 7.33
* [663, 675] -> -0.23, 11.2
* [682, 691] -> -0.03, 9.42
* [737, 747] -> 0.41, 6.48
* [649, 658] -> 0.02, 8.9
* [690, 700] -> 0.06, 8.76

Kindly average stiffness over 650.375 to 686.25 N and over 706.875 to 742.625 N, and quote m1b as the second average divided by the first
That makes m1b 0.6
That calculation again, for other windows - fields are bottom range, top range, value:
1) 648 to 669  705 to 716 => 0.84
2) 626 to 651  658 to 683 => 1.21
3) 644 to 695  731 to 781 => 0.84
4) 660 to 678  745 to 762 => 0.80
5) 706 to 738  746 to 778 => 1.38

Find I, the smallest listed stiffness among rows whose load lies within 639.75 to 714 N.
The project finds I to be 7.77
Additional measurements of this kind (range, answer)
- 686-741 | 4.9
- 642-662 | 8.35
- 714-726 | 6.52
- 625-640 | 8.63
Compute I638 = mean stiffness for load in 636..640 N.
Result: 8.7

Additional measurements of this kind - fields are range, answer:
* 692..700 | 8.76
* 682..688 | 9.72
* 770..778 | 9.44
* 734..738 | 5.18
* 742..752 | 7.78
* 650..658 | 8.97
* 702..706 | 8.57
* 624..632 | 9.21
